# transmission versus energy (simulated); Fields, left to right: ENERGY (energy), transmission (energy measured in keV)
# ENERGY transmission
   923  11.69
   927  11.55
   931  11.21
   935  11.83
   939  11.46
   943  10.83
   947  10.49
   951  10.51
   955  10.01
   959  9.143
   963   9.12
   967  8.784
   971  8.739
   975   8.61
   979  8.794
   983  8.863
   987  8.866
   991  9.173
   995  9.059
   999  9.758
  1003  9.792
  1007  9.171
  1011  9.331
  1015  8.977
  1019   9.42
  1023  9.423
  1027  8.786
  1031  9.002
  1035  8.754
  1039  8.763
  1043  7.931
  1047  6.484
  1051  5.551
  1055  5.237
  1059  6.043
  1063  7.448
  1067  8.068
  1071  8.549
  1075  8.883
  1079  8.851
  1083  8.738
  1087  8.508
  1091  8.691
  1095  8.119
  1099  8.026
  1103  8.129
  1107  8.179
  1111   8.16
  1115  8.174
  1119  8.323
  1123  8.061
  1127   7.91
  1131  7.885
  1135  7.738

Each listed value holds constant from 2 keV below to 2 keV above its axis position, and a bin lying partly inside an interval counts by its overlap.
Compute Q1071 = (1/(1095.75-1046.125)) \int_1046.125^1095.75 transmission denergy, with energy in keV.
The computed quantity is 7.64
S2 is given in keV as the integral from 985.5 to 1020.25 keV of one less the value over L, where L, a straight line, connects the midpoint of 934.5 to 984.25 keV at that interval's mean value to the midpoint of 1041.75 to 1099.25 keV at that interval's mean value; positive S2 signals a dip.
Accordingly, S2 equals -1.4 keV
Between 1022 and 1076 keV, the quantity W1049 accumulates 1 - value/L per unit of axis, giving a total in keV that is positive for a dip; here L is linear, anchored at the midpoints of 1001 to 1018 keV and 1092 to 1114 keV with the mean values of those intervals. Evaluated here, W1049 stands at 6.8 keV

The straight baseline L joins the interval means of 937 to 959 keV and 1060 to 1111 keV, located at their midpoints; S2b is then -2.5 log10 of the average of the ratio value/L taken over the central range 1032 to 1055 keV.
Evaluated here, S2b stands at 0.217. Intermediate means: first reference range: 10.5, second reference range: 8.3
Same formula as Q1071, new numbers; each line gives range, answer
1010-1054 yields 8.31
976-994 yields 8.91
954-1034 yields 9.13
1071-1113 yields 8.43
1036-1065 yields 6.85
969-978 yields 8.69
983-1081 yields 8.4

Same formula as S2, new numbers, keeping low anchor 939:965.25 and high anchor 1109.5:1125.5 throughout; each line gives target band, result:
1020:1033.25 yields 0.2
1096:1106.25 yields 0.3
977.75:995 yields 1.4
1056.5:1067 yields 2.3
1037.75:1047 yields 1.2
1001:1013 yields 0.1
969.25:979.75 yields 1.2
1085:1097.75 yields 0.1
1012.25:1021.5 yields 0.1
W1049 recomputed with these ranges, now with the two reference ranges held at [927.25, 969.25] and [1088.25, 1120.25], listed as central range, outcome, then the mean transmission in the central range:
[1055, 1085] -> 2.74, 7.89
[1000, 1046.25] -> 1.86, 8.98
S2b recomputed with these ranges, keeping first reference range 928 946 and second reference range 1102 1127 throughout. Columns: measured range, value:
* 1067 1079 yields 0.03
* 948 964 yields 0.12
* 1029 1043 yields 0.10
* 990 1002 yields 0.10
